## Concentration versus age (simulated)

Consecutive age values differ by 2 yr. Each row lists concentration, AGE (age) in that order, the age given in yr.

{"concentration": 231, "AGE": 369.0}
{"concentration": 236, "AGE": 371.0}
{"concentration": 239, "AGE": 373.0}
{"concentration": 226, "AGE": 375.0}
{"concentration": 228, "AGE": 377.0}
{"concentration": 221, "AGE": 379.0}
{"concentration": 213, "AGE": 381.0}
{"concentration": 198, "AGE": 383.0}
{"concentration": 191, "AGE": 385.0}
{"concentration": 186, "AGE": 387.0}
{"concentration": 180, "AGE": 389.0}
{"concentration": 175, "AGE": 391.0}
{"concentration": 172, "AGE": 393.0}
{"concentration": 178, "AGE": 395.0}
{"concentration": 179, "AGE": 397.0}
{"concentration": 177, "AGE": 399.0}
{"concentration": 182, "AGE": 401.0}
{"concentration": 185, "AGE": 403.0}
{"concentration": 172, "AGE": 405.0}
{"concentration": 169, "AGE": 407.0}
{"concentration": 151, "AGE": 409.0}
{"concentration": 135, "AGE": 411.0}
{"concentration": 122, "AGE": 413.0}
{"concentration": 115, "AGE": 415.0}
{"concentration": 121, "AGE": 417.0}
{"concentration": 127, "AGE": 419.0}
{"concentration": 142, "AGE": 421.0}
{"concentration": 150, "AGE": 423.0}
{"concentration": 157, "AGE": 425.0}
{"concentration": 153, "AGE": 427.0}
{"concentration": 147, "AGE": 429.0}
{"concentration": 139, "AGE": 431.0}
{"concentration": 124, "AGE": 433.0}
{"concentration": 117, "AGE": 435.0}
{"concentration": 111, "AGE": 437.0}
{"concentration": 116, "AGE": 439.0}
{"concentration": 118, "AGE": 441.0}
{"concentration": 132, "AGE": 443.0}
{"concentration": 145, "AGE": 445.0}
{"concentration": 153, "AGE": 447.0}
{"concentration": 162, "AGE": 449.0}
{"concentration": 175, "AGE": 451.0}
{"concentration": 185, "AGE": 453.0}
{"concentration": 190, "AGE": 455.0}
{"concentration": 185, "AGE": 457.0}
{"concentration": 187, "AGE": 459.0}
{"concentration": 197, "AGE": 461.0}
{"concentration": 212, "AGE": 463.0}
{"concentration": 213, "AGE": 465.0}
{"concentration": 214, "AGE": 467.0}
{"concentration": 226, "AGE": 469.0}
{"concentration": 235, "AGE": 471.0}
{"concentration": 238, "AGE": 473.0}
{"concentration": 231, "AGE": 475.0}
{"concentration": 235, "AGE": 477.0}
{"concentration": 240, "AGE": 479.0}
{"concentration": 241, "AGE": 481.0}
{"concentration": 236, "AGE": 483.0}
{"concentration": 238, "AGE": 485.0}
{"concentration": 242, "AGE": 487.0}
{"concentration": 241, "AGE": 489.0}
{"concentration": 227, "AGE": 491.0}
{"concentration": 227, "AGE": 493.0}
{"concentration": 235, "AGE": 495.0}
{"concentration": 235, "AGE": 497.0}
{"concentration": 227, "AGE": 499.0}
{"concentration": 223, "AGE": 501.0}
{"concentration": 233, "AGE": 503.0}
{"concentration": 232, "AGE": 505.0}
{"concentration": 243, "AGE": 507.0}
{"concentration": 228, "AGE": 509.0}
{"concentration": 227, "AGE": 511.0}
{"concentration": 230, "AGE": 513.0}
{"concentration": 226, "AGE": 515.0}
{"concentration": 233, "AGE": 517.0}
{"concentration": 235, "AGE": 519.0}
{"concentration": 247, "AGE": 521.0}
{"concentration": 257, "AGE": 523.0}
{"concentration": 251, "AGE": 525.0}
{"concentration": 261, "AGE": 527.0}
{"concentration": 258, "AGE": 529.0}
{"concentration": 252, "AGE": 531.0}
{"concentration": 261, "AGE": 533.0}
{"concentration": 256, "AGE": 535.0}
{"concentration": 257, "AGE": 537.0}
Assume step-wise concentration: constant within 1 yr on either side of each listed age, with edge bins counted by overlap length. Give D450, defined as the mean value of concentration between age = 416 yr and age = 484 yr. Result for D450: 175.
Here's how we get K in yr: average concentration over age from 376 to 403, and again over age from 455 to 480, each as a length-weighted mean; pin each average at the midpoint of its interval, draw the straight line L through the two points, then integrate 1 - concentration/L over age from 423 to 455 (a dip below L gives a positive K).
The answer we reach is 9.8 yr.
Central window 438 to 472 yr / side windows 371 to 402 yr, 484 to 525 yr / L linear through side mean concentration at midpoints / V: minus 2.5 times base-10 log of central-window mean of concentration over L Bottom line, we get 0.22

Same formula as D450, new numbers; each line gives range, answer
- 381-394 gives 186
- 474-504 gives 234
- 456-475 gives 213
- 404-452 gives 140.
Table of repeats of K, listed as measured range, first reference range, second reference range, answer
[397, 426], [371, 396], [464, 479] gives 8.1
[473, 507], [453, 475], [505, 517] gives -2.0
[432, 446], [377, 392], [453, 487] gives 5.8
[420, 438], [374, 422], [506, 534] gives 5.0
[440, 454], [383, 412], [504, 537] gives 3.4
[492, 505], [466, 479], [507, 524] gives 0.2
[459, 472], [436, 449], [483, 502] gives -2.6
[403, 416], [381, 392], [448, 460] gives 2.7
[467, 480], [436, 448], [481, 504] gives -2.6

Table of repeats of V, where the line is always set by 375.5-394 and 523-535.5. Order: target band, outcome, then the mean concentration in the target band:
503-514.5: 0.07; 232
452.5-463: 0.19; 191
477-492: 0.00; 238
